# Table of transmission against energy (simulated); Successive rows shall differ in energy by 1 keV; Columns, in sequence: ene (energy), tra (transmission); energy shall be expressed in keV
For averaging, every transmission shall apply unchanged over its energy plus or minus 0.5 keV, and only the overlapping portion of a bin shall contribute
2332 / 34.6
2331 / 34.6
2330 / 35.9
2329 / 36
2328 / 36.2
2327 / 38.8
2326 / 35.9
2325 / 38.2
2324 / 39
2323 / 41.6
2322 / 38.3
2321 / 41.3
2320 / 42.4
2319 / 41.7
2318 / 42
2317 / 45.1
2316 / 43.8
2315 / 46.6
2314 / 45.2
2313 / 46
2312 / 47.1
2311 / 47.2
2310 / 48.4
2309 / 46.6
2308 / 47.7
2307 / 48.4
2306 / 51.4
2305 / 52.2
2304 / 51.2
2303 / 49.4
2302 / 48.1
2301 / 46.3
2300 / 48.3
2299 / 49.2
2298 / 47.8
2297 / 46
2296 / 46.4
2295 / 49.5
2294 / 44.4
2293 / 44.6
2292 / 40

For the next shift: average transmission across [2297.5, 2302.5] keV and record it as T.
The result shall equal 47.9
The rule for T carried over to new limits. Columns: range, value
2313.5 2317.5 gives 45.2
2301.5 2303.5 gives 48.8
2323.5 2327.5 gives 38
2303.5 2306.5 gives 51.6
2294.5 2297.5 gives 47.3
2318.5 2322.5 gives 40.9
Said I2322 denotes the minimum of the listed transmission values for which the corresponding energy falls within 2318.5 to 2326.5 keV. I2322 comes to 35.9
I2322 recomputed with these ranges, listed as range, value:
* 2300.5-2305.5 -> 46.3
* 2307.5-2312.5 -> 46.6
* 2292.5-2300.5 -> 44.4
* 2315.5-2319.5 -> 41.7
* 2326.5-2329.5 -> 36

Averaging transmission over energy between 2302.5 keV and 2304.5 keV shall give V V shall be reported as 50.3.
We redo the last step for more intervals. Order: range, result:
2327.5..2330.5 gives 36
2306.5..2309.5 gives 47.6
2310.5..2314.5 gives 46.4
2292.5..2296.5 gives 46.2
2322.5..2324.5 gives 40.3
